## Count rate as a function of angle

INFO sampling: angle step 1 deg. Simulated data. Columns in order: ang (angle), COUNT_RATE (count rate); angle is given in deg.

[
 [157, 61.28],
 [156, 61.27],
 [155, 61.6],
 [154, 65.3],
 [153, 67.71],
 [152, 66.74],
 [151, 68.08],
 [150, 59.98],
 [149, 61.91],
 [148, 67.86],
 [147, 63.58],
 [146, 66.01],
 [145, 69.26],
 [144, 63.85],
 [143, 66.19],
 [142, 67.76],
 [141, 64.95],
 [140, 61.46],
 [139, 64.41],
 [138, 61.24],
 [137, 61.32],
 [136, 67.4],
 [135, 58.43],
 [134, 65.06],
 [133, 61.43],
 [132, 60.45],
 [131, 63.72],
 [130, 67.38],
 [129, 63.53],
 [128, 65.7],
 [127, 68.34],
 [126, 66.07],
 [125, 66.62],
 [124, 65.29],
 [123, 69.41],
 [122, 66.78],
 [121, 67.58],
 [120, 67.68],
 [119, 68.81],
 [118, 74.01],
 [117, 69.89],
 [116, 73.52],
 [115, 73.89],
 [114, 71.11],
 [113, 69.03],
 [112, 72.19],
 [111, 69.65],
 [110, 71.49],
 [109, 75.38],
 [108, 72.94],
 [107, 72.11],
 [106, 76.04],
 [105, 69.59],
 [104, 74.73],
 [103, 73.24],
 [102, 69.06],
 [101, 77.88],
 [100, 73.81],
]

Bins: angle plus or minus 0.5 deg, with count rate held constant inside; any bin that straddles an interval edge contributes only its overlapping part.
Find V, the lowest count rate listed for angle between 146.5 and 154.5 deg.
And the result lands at 59.98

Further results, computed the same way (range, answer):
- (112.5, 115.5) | 69.03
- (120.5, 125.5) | 65.29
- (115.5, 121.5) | 67.58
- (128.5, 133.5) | 60.45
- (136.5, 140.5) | 61.24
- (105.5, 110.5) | 71.49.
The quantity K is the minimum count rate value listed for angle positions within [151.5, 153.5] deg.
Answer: 66.74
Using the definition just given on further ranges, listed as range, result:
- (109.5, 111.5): 69.65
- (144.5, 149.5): 61.91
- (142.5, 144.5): 63.85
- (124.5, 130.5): 63.53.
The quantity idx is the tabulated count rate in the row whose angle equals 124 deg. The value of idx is 65.29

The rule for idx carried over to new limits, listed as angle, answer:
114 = 71.11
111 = 69.65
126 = 66.07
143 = 66.19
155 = 61.6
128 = 65.7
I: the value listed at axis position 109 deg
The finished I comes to 75.38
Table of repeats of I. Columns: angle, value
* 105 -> 69.59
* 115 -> 73.89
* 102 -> 69.06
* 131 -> 63.72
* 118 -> 74.01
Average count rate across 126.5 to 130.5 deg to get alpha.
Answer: 66.2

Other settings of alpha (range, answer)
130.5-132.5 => 62.1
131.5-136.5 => 62.6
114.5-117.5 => 72.4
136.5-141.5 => 62.7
